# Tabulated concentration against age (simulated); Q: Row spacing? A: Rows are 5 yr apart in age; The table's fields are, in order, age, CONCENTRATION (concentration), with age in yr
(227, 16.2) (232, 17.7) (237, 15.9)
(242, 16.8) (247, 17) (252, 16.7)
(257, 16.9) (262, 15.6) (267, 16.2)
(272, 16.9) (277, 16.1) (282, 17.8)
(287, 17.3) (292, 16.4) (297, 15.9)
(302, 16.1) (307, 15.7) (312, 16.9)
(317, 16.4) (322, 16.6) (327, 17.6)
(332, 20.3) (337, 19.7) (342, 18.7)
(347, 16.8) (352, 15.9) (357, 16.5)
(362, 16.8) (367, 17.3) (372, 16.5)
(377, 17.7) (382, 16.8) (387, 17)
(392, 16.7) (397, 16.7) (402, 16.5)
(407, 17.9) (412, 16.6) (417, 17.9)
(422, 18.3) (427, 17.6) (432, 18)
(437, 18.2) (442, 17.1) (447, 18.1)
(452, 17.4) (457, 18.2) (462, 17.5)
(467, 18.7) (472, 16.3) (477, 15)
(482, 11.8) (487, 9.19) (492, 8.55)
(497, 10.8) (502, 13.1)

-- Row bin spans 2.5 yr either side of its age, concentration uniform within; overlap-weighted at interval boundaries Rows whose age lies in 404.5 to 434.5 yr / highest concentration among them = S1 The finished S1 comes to 18.3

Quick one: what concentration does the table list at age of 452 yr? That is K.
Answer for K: 17.4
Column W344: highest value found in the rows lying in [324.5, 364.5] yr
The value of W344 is 20.3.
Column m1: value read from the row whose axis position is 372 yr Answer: 16.5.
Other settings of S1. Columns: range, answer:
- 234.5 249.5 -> 17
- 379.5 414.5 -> 17.9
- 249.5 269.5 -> 16.9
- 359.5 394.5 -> 17.7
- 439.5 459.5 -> 18.2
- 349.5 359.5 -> 16.5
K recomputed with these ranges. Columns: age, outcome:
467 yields 18.7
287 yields 17.3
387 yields 17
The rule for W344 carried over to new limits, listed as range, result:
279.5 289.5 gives 17.8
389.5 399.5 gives 16.7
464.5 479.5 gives 18.7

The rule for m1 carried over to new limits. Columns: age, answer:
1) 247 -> 17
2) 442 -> 17.1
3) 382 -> 16.8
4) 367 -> 17.3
